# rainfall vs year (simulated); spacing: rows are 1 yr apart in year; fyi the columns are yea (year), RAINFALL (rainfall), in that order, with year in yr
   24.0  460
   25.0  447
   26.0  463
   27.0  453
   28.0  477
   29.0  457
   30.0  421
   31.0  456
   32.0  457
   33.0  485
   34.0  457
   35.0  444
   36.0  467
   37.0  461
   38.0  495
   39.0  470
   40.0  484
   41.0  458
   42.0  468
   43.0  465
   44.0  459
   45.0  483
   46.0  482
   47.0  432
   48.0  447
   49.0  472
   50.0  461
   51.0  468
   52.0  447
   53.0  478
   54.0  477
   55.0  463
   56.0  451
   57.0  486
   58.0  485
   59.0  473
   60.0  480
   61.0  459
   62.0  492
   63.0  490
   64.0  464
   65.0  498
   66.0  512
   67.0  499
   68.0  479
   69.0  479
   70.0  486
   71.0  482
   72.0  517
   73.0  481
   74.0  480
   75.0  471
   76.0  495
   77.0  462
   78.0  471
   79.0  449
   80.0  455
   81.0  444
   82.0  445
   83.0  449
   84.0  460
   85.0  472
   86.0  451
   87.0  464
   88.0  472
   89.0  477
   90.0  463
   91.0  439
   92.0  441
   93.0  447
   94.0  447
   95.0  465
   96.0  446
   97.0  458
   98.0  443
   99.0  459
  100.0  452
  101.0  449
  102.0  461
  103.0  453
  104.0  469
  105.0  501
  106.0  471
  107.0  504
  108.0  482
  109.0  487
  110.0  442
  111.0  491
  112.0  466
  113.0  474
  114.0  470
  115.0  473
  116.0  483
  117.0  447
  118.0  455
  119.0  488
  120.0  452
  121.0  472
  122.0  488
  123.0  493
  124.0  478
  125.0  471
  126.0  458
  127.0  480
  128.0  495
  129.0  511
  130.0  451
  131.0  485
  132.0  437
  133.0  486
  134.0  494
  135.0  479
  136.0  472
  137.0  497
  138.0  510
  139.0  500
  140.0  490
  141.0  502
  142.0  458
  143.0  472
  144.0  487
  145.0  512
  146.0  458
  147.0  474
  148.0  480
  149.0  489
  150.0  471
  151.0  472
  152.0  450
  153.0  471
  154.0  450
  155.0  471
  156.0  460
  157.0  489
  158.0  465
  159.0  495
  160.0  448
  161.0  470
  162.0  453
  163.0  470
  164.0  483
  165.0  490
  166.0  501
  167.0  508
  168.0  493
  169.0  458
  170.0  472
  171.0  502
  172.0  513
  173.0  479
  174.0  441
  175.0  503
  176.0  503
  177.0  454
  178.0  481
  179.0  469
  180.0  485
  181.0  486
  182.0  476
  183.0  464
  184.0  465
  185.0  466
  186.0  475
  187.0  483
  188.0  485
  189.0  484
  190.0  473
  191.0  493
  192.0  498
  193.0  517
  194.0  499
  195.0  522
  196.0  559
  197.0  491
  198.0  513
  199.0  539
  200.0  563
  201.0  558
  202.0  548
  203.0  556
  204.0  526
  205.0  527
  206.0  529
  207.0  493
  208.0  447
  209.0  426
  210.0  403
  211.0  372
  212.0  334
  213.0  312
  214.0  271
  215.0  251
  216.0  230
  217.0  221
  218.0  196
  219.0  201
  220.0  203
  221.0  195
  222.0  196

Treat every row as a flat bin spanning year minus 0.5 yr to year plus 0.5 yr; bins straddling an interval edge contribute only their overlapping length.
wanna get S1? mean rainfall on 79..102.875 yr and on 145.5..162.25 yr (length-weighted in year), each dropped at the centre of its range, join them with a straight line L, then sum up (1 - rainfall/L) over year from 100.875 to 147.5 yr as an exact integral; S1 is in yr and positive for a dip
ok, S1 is -1.5 yr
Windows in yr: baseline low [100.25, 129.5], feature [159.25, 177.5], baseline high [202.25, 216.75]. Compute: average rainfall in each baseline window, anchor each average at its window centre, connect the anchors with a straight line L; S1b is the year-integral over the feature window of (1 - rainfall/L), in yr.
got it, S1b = -1.9 yr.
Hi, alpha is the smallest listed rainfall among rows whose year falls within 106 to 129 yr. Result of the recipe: 442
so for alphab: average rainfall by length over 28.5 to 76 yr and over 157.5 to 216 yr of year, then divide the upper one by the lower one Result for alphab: 1.00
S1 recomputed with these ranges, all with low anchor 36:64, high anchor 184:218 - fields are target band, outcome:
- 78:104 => 0.56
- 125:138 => -0.54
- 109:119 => -0.14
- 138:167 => -1.20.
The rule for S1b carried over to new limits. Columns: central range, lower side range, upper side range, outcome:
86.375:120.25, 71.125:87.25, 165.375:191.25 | 0.4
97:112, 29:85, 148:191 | 0.1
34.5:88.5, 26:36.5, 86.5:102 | -1.7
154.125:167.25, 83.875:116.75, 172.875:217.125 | -0.3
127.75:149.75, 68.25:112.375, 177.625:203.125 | 0.0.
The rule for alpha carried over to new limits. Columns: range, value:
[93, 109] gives 443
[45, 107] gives 432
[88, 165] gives 437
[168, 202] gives 441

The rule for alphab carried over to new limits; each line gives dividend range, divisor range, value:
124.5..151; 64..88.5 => 1.02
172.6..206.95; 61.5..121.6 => 1.07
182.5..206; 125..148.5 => 1.06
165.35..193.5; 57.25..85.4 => 1.01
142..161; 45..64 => 1.01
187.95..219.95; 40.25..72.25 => 0.92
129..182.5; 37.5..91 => 1.02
